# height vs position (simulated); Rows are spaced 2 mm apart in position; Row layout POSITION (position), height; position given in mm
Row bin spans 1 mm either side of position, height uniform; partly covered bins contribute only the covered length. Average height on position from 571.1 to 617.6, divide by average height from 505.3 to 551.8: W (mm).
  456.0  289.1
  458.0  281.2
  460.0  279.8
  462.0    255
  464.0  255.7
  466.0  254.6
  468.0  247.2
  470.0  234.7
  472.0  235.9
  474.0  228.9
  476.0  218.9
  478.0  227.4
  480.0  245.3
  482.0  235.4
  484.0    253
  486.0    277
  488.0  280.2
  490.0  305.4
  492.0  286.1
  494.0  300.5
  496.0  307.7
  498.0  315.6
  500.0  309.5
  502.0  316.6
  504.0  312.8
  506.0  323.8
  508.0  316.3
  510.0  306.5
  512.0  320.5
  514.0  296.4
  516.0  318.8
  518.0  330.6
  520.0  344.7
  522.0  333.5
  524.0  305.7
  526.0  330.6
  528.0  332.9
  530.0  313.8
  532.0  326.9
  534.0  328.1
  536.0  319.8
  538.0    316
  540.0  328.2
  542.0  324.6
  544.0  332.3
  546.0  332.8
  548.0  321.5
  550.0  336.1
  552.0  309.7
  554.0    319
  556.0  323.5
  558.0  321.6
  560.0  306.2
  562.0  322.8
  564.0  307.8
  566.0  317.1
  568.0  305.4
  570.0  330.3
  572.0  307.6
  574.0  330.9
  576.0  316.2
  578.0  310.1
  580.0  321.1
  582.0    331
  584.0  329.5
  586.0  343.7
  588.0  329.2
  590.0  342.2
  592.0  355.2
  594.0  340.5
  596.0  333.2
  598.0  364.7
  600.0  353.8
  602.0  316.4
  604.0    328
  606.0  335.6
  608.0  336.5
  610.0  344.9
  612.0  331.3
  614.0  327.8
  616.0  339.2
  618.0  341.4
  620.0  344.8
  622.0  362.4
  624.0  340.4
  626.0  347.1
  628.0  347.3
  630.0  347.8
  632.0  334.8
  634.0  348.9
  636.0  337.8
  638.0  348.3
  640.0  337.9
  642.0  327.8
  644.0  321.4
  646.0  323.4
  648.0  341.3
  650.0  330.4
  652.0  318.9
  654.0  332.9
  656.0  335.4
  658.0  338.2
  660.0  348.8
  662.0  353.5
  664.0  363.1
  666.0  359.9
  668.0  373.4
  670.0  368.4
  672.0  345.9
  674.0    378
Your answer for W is 1.0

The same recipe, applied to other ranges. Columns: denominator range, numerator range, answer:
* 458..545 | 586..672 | 1.16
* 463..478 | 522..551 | 1.36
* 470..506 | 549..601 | 1.19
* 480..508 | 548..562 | 1.09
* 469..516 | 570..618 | 1.19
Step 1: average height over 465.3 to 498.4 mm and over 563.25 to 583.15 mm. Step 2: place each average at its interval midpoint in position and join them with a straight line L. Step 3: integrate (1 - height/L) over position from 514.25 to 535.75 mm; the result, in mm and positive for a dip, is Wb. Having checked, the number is -2.8 mm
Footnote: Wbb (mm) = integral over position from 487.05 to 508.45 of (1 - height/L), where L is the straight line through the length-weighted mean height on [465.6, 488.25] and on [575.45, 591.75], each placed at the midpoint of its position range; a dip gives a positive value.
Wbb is -3.8 mm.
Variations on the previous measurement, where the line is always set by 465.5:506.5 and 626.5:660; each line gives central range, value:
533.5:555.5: -2.1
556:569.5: -0.5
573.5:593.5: -1.2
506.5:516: -1.0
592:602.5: -0.9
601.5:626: -1.1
